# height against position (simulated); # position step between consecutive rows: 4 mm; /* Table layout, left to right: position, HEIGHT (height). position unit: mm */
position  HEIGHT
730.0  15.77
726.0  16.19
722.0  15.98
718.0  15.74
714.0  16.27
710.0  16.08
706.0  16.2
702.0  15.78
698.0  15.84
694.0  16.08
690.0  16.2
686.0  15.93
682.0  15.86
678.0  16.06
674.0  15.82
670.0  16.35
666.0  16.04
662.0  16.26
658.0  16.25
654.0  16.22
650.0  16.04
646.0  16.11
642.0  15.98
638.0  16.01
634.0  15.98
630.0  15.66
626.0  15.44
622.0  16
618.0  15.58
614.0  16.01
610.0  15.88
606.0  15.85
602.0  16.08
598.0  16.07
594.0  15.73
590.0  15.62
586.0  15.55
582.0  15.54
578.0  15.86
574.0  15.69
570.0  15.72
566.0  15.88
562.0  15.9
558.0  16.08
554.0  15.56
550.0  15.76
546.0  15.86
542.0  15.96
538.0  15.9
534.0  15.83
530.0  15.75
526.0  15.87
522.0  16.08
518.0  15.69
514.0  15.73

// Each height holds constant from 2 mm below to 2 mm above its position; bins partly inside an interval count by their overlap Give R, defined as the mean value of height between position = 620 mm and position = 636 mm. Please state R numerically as 15.8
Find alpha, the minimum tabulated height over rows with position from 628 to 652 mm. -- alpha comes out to 15.66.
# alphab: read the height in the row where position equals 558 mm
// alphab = 16.08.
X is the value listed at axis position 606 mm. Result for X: 15.85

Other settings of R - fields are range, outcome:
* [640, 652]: 16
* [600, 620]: 15.9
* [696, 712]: 16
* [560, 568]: 15.9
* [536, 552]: 15.9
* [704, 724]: 16.1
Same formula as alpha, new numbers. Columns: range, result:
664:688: 15.82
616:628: 15.44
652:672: 16.04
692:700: 15.84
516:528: 15.69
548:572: 15.56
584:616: 15.55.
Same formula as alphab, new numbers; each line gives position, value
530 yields 15.75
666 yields 16.04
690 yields 16.2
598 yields 16.07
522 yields 16.08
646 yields 16.11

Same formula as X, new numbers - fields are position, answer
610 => 15.88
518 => 15.69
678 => 16.06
